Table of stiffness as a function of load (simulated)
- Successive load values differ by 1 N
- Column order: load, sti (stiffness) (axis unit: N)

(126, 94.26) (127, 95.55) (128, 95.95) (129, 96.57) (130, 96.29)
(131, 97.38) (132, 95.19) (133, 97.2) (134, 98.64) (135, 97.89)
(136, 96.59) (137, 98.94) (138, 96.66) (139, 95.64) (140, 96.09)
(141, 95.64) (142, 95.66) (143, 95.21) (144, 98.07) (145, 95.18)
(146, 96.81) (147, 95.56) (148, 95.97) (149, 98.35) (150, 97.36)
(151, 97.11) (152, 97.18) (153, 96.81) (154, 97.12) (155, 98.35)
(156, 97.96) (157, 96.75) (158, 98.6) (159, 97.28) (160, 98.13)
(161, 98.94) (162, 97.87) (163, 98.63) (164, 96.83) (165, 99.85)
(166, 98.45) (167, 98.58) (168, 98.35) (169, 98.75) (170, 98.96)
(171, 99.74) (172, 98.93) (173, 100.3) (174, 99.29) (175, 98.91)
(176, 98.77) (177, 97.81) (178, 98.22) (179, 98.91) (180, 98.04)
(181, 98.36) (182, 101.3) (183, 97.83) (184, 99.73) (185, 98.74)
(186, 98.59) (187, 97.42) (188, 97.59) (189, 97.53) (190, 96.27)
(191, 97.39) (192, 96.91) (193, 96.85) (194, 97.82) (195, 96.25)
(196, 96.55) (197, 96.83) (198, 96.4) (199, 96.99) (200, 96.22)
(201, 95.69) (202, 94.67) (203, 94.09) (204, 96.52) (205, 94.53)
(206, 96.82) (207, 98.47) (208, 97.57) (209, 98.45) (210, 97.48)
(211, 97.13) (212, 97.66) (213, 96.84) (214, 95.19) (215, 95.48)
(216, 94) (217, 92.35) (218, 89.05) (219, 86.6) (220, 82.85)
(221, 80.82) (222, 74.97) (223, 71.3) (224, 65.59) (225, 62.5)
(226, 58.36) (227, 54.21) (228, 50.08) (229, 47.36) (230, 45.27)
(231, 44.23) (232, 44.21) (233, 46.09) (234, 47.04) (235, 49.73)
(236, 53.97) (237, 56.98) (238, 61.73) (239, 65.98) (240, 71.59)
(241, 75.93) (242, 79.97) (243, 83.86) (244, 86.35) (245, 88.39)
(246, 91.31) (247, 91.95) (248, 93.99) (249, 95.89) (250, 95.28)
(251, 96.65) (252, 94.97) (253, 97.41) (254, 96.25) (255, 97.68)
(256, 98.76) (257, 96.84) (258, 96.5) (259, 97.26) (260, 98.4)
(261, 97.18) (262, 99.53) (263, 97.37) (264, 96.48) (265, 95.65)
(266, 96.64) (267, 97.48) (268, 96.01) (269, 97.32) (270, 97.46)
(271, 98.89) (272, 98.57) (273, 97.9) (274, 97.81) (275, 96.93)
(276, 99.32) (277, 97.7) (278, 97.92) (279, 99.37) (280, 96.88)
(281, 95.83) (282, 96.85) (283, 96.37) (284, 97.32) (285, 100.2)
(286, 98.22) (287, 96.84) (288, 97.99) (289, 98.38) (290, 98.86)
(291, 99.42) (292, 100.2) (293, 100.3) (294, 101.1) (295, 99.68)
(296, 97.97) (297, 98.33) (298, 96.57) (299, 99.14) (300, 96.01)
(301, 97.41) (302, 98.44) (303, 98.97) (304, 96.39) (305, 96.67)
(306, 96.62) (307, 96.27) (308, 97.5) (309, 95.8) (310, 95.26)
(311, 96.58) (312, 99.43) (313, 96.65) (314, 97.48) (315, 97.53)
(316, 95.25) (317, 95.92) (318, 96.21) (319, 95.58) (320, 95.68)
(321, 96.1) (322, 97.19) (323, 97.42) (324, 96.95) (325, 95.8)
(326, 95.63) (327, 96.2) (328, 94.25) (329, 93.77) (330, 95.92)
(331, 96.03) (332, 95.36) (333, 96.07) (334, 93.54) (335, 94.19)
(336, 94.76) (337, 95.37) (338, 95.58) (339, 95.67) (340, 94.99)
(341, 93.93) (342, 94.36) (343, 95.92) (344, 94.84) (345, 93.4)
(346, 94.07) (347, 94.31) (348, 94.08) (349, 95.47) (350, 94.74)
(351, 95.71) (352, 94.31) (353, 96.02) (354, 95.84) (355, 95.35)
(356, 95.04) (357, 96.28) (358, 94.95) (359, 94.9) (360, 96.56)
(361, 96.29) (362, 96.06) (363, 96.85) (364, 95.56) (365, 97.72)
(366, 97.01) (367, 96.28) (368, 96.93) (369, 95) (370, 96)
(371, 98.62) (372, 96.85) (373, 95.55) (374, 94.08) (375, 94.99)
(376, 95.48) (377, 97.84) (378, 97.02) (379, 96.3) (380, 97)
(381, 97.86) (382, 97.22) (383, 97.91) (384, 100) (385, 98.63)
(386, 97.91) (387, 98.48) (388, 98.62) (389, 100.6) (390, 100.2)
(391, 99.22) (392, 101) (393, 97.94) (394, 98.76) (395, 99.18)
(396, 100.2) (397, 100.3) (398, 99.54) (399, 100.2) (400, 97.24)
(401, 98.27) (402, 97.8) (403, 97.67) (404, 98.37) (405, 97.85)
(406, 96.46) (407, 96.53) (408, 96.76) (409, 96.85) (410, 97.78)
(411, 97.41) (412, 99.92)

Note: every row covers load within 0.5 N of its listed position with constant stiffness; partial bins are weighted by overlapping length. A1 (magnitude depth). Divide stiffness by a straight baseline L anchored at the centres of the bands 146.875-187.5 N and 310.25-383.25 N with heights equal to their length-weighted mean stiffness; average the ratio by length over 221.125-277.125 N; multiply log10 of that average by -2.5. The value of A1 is 0.19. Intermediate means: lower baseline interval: 98.3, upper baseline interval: 95.8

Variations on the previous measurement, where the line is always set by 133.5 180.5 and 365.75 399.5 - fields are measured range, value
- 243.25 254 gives 0.05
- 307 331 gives 0.02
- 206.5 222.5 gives 0.06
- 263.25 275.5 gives 0.01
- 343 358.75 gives 0.03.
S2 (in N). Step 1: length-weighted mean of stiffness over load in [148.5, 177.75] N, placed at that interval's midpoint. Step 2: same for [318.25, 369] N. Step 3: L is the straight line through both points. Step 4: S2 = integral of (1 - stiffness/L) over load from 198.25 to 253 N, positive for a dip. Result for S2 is 9.71 N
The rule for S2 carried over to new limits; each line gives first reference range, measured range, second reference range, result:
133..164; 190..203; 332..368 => 0.04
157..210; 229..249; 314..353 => 6.06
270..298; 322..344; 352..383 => 0.39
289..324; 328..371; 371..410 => 1.03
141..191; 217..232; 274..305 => 4.99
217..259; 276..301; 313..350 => -3.51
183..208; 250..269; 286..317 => 0.08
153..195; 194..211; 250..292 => 0.26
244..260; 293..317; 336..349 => -0.65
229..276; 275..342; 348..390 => -4.91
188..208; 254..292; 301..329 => -0.45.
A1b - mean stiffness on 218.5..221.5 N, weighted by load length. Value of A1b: 83.4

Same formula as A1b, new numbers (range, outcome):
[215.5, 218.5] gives 91.8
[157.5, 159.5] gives 97.9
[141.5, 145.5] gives 96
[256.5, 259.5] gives 96.9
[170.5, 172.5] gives 99.3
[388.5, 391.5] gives 100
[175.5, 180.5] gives 98.3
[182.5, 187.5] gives 98.5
